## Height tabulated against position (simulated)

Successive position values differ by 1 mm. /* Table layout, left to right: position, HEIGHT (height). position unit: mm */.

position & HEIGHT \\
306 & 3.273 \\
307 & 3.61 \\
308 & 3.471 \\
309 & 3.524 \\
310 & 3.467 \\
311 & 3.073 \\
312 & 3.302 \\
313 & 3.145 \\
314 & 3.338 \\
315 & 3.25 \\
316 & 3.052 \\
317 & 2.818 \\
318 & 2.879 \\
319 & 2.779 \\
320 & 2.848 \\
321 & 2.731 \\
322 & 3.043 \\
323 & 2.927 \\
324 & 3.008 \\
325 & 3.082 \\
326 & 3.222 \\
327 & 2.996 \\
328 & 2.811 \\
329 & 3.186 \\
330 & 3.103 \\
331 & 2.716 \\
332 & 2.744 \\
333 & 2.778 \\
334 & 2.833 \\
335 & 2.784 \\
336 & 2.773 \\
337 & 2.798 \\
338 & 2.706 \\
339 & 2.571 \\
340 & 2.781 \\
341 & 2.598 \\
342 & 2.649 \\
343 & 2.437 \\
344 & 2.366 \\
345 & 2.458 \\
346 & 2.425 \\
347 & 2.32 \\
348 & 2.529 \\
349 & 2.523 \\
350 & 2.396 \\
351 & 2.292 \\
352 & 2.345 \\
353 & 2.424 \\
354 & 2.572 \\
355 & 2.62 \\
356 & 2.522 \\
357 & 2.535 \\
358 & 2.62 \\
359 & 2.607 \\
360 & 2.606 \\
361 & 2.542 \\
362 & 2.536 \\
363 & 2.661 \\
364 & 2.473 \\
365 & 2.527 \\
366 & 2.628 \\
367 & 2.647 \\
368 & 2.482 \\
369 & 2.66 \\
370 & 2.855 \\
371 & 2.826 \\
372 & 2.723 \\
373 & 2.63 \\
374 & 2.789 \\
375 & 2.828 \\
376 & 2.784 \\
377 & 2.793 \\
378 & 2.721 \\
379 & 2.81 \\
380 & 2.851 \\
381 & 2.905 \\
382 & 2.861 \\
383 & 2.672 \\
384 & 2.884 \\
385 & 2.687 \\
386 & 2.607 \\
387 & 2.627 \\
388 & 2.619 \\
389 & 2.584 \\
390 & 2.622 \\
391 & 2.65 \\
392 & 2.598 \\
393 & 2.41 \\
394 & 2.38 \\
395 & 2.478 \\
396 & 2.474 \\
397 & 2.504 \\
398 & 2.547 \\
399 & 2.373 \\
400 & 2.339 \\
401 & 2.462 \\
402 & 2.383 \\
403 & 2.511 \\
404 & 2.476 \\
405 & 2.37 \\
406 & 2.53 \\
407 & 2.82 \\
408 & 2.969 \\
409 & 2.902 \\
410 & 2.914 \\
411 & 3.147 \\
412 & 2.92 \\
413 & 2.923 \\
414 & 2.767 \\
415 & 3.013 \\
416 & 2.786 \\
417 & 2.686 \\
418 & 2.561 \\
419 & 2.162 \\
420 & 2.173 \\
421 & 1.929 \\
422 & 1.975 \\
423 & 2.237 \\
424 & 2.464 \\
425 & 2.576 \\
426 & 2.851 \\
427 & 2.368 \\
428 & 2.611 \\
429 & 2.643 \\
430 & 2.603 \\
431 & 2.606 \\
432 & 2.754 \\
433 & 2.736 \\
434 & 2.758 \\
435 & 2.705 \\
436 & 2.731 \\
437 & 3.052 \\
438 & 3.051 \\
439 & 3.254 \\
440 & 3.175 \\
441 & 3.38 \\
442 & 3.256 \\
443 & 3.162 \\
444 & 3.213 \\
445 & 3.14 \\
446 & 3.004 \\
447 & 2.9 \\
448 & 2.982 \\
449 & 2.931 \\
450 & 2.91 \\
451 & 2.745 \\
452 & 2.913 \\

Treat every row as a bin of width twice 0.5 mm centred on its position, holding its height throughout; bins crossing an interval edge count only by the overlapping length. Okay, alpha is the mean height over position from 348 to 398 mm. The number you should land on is 2.62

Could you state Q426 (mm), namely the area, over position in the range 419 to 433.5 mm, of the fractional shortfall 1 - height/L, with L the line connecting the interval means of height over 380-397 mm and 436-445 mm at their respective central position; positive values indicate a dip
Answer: 2.7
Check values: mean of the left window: 2.63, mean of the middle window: 2.46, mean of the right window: 3.16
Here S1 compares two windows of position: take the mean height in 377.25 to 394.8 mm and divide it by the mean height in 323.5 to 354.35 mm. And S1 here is 1.0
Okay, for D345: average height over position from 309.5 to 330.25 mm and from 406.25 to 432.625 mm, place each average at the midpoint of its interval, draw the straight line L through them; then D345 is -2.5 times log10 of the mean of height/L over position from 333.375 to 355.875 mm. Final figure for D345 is 0.15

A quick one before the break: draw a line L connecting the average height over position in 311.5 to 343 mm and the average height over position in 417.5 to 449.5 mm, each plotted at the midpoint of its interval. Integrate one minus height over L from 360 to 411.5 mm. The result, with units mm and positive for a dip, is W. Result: 3.1 mm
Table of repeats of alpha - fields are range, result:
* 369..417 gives 2.69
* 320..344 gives 2.83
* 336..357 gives 2.52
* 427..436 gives 2.66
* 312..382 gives 2.73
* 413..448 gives 2.75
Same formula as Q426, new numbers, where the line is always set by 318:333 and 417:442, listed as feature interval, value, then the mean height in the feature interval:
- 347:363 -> 1.9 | 2.51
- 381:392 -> 0.3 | 2.69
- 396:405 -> 0.9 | 2.45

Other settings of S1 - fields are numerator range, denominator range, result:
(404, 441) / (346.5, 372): 1.05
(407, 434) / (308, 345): 0.90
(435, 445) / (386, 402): 1.24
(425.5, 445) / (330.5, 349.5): 1.11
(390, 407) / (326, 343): 0.89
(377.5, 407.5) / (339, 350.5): 1.04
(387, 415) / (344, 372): 1.03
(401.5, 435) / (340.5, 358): 1.05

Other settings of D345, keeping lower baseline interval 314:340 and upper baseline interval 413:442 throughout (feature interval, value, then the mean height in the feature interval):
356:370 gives 0.095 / 2.59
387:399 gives 0.093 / 2.53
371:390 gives 0.017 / 2.74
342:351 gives 0.174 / 2.44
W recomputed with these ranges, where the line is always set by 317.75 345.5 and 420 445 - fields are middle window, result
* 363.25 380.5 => 0.5 mm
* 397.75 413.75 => 0.6 mm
